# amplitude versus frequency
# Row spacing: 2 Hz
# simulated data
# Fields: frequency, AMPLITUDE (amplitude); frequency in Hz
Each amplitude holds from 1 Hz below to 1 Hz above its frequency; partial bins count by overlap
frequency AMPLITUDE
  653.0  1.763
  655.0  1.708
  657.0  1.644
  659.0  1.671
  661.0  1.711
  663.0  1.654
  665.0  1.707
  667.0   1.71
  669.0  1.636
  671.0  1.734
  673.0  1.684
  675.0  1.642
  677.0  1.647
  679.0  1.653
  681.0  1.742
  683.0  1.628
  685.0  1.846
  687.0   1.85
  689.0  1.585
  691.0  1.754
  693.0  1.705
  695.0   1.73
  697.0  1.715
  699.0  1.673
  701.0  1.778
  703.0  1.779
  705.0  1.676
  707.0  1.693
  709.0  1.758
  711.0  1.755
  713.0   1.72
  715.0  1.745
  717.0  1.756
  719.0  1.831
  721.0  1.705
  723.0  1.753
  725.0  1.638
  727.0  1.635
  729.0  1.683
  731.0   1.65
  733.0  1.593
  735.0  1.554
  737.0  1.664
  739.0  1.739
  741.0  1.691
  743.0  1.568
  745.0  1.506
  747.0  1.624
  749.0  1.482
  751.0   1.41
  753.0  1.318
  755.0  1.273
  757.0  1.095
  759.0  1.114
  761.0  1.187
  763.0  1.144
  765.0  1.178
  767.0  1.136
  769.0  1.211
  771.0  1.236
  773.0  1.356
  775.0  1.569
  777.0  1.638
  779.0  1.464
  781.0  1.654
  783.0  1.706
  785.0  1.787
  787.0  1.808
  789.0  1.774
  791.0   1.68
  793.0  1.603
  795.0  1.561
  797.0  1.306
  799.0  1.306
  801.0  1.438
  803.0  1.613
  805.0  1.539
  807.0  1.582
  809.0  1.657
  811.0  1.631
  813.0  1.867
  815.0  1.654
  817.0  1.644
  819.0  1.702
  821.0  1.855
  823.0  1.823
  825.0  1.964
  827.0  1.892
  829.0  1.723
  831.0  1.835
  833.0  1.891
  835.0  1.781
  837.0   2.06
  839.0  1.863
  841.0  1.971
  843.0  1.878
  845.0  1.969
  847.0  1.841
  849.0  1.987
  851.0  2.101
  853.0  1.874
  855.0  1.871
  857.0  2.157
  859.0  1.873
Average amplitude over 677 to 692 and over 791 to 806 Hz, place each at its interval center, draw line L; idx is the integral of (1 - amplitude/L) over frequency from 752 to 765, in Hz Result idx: 3.2 Hz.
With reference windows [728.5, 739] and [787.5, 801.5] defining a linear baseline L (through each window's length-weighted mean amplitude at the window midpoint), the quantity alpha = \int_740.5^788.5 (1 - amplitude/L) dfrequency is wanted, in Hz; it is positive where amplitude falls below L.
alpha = 4.9 Hz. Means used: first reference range 1.64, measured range 1.42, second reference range 1.54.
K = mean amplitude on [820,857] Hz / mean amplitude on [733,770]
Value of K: 1.37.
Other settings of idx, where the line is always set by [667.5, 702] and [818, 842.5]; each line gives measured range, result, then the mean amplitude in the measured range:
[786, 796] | 0.7 Hz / 1.69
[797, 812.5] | 2.6 Hz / 1.53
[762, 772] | 3.4 Hz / 1.18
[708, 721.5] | -0.1 Hz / 1.75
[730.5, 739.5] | 0.6 Hz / 1.63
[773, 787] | 1.4 Hz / 1.63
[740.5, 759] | 3.7 Hz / 1.42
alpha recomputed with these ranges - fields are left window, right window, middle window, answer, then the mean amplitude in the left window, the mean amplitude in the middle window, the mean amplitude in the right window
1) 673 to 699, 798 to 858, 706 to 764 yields 5.85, 1.71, 1.56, 1.8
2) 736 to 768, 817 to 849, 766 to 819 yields 2.21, 1.38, 1.56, 1.87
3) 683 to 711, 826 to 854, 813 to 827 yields 0.68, 1.73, 1.79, 1.9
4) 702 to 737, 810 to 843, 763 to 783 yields 4.27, 1.7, 1.39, 1.82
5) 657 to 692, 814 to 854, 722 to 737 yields 0.93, 1.7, 1.65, 1.87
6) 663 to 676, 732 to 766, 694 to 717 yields -2.46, 1.68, 1.73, 1.42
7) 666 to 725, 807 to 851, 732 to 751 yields 1.79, 1.72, 1.59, 1.83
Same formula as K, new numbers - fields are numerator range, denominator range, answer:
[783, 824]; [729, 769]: 1.16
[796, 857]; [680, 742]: 1.04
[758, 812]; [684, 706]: 0.85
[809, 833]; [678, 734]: 1.04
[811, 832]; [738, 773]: 1.33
